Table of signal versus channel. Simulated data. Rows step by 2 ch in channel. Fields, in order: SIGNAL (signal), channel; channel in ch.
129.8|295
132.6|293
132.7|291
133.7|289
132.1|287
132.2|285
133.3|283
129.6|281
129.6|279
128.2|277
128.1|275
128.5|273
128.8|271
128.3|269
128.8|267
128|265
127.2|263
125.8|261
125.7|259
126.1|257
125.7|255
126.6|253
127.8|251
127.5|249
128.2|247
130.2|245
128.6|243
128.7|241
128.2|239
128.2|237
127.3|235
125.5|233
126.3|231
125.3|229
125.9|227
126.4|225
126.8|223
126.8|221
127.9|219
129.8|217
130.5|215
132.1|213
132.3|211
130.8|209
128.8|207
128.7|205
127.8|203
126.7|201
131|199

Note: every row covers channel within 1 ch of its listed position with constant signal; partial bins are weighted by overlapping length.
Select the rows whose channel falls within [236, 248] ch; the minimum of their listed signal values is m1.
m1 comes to 128.2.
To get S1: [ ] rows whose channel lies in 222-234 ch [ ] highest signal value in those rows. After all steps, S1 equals 126.8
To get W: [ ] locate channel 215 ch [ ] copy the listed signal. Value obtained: 130.5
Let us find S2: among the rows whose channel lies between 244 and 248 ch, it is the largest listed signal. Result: 130.2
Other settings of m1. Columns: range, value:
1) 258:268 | 125.7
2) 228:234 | 125.3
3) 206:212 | 128.8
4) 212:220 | 127.9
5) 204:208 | 128.7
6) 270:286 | 128.1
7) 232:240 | 125.5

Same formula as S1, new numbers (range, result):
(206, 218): 132.3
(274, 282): 129.6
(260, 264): 127.2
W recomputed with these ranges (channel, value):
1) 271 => 128.8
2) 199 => 131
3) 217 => 129.8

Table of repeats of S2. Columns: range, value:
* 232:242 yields 128.7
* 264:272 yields 128.8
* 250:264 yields 127.8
